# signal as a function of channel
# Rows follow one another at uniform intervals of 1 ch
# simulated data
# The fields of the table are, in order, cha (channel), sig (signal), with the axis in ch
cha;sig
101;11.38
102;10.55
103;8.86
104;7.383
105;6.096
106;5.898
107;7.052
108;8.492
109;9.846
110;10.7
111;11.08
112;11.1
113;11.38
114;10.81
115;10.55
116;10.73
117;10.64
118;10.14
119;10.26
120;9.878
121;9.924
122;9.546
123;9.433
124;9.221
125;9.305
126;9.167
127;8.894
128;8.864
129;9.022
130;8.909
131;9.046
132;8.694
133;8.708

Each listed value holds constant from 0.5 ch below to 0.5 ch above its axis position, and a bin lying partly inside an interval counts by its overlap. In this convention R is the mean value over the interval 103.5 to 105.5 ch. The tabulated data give 6.74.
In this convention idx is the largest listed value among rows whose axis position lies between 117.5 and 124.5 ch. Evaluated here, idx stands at 10.26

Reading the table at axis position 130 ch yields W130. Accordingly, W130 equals 8.909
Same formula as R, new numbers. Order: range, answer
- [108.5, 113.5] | 10.8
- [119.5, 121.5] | 9.9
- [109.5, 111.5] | 10.9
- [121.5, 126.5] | 9.33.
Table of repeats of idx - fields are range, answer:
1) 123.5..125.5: 9.305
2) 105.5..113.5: 11.38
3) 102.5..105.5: 8.86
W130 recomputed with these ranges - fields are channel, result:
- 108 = 8.492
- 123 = 9.433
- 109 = 9.846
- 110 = 10.7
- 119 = 10.26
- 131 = 9.046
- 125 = 9.305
